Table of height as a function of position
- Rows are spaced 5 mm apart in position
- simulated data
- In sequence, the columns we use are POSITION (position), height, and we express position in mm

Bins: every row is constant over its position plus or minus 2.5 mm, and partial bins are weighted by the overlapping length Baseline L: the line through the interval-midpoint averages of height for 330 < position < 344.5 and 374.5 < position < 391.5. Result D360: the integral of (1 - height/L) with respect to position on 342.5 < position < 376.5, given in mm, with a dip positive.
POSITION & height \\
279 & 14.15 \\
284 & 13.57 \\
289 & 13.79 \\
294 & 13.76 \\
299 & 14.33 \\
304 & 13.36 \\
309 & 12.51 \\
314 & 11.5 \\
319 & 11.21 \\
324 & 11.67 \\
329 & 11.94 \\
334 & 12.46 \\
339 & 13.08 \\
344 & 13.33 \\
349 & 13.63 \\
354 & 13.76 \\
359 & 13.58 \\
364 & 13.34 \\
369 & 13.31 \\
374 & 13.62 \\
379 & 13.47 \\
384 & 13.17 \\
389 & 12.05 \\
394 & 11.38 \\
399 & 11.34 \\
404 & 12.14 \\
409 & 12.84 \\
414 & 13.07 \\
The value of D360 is -1.7 mm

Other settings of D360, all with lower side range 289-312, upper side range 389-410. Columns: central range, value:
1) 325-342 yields 0.7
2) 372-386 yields -1.4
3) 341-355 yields -0.9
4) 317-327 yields 1.3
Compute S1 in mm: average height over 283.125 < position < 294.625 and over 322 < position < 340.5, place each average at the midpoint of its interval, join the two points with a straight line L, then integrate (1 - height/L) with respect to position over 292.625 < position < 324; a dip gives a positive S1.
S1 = 1.0 mm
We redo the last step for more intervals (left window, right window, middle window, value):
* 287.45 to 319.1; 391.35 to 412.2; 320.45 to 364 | -1.1 mm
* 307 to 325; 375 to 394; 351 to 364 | -1.3 mm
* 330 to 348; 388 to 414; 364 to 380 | -1.3 mm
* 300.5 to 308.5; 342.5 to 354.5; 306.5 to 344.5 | 3.6 mm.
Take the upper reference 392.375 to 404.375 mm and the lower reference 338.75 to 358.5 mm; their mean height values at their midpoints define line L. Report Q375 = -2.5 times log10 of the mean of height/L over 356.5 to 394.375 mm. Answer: -0.05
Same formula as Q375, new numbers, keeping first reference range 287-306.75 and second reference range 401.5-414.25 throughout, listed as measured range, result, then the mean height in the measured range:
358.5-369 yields -0.03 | 13.4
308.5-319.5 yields 0.16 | 11.7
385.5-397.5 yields 0.09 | 11.8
